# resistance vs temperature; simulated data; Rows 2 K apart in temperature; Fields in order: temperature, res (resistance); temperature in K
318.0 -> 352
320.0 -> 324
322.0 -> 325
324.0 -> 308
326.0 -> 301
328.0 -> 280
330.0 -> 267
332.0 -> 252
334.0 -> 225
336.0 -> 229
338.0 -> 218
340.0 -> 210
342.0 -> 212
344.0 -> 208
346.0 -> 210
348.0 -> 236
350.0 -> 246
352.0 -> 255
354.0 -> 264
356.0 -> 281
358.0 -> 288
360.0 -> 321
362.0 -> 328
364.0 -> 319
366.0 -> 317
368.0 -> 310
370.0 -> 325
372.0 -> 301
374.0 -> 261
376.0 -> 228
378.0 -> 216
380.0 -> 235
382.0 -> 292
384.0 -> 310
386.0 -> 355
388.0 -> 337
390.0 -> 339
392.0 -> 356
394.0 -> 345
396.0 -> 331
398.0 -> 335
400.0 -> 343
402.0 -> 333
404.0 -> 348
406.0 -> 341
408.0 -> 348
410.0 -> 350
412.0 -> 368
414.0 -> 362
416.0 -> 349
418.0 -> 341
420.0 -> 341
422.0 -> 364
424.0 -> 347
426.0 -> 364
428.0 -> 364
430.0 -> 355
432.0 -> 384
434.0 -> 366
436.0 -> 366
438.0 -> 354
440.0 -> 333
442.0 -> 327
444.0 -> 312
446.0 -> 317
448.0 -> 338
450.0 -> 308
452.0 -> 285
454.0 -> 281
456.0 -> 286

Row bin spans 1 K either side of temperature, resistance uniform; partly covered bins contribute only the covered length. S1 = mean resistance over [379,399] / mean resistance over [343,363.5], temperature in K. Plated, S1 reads 1.22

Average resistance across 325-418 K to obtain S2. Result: 294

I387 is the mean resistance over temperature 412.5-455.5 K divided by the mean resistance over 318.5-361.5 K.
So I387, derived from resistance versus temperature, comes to 1.30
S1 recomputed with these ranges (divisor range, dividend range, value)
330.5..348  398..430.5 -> 1.57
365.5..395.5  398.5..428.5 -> 1.16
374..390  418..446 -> 1.23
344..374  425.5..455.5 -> 1.19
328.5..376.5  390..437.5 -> 1.34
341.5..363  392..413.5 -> 1.33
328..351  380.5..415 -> 1.47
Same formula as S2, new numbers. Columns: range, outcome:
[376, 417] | 327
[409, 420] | 353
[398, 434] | 353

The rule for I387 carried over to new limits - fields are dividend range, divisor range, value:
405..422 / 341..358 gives 1.45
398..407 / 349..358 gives 1.29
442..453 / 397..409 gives 0.92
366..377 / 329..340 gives 1.22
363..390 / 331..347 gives 1.34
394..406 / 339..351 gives 1.54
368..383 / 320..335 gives 0.95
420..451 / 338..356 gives 1.49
